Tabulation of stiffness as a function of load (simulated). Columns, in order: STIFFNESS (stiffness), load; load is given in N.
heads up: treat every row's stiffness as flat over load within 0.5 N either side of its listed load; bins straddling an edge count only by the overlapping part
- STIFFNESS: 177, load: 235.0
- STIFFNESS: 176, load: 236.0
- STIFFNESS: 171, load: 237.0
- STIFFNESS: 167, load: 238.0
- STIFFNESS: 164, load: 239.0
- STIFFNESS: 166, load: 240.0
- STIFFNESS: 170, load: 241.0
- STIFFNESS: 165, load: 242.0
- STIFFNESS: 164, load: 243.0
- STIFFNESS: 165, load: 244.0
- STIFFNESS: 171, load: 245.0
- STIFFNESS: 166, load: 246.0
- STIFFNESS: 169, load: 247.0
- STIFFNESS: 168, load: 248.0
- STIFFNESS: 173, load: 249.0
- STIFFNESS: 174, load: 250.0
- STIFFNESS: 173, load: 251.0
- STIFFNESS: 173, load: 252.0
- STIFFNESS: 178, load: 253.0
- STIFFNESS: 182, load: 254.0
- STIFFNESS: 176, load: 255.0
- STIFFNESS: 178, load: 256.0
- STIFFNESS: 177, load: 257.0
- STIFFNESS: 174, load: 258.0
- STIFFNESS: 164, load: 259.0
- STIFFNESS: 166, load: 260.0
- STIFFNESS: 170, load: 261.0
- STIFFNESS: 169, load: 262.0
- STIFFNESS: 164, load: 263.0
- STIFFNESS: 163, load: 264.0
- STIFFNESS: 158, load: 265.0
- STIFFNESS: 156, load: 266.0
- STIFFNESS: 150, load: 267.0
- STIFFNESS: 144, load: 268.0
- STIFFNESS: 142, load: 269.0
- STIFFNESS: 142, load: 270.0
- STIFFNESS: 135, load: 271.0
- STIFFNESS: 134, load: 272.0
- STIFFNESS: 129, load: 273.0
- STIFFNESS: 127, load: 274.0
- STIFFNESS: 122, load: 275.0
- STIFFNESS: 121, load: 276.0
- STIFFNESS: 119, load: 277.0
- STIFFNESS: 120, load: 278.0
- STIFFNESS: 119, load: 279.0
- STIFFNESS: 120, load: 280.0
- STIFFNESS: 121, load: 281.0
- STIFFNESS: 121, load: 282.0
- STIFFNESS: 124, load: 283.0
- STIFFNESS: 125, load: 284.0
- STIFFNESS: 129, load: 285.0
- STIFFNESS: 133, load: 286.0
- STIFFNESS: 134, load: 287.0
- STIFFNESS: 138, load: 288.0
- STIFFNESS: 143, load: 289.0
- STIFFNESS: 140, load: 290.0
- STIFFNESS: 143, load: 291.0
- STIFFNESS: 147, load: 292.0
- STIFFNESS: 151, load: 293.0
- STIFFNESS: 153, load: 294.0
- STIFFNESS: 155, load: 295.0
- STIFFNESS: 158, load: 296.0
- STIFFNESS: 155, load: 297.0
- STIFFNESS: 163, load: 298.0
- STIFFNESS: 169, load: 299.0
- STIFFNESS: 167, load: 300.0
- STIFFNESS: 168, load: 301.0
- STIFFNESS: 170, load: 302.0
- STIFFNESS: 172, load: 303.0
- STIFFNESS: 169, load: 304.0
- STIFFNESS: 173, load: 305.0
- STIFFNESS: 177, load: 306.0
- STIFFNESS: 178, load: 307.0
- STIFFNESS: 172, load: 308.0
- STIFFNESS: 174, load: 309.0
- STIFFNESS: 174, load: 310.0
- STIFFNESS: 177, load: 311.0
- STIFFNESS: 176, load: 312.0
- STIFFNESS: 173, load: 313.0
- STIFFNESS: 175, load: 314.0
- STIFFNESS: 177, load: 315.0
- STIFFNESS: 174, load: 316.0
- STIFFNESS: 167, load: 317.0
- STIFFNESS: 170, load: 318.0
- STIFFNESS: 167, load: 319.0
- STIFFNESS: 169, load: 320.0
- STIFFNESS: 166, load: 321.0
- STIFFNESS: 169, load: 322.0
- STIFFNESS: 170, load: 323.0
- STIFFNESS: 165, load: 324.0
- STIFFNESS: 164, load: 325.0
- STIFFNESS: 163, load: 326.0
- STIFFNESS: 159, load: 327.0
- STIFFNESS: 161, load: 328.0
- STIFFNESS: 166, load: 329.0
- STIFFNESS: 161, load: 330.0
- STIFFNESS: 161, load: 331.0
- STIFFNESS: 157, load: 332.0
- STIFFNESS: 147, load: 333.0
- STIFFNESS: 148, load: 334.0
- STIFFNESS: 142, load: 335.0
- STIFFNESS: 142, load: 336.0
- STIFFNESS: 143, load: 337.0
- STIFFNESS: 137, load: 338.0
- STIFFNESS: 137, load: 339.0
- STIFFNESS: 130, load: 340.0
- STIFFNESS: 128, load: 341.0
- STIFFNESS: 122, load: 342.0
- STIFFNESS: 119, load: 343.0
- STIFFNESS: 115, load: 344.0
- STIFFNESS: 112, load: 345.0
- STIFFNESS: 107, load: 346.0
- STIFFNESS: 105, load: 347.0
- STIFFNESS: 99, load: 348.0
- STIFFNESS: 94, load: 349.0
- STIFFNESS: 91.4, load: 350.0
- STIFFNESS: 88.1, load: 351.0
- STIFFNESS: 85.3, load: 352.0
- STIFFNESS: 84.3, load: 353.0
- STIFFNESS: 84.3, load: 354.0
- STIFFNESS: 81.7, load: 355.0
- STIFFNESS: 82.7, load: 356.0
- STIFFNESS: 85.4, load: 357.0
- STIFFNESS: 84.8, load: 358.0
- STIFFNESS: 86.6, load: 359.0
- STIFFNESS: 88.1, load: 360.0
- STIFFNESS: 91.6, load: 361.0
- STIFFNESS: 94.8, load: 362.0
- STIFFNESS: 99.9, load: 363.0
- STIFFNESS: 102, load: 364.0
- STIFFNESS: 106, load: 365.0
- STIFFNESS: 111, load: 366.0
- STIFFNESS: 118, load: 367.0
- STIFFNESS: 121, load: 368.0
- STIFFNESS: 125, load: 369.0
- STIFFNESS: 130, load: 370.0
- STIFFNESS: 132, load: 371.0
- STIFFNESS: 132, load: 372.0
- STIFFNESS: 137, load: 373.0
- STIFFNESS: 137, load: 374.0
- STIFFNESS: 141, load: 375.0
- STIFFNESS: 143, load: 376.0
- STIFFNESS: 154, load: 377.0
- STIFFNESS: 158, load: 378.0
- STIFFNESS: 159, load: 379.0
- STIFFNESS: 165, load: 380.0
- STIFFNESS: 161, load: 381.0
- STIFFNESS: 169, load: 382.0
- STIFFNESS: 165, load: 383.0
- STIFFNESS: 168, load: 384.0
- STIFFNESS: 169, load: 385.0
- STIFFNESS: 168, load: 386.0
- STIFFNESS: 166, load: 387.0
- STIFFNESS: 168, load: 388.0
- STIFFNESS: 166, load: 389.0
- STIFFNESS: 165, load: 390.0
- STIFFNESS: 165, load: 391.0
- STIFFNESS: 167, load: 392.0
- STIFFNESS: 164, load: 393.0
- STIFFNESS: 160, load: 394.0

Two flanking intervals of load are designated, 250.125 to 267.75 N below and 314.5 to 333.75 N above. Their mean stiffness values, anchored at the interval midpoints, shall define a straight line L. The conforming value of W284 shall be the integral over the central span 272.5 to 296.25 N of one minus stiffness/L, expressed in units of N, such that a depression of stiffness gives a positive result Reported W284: 4.88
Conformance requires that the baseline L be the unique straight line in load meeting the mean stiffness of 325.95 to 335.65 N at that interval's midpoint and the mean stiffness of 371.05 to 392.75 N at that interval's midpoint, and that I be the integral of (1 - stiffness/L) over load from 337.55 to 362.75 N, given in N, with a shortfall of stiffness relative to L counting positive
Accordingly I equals 8.9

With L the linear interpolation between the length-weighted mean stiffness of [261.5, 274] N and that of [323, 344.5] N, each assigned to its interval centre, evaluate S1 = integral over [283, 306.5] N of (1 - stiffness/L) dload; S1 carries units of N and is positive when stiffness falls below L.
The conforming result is -0.9 N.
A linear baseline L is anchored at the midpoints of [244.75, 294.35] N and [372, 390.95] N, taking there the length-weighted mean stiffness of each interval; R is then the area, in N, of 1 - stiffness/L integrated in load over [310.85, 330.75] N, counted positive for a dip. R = -1.9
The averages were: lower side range 149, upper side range 158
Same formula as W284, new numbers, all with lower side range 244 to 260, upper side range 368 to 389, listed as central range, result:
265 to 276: 2.0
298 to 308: -0.4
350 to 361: 4.9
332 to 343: 1.5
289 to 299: 0.8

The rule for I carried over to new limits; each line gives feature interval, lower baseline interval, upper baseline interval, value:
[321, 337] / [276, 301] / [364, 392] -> -1.7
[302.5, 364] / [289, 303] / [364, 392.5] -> 6.2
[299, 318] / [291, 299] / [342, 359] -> -4.4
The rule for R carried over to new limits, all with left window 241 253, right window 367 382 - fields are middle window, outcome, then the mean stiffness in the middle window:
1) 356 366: 3.56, 93.6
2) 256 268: 0.15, 164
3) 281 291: 1.82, 132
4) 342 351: 2.62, 105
